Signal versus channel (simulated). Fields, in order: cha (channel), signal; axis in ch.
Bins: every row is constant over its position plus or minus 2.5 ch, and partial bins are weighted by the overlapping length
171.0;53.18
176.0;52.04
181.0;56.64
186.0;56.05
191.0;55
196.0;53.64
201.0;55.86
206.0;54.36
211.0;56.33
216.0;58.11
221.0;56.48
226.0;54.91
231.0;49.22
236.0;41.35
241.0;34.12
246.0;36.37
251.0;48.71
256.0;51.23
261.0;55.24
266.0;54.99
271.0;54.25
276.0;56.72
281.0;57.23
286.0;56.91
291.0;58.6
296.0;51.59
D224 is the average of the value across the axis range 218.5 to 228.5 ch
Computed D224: 55.7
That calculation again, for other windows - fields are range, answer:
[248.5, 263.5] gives 51.7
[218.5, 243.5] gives 47.2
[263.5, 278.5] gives 55.3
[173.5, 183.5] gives 54.3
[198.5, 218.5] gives 56.2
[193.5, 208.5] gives 54.6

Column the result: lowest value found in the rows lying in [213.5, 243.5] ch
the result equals 34.12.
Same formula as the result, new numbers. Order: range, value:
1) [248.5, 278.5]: 48.71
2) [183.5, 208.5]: 53.64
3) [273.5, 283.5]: 56.72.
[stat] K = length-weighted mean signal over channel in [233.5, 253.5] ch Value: 40.1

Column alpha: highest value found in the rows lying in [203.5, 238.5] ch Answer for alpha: 58.11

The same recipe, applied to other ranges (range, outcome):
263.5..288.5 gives 57.23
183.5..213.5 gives 56.33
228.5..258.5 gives 51.23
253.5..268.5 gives 55.24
